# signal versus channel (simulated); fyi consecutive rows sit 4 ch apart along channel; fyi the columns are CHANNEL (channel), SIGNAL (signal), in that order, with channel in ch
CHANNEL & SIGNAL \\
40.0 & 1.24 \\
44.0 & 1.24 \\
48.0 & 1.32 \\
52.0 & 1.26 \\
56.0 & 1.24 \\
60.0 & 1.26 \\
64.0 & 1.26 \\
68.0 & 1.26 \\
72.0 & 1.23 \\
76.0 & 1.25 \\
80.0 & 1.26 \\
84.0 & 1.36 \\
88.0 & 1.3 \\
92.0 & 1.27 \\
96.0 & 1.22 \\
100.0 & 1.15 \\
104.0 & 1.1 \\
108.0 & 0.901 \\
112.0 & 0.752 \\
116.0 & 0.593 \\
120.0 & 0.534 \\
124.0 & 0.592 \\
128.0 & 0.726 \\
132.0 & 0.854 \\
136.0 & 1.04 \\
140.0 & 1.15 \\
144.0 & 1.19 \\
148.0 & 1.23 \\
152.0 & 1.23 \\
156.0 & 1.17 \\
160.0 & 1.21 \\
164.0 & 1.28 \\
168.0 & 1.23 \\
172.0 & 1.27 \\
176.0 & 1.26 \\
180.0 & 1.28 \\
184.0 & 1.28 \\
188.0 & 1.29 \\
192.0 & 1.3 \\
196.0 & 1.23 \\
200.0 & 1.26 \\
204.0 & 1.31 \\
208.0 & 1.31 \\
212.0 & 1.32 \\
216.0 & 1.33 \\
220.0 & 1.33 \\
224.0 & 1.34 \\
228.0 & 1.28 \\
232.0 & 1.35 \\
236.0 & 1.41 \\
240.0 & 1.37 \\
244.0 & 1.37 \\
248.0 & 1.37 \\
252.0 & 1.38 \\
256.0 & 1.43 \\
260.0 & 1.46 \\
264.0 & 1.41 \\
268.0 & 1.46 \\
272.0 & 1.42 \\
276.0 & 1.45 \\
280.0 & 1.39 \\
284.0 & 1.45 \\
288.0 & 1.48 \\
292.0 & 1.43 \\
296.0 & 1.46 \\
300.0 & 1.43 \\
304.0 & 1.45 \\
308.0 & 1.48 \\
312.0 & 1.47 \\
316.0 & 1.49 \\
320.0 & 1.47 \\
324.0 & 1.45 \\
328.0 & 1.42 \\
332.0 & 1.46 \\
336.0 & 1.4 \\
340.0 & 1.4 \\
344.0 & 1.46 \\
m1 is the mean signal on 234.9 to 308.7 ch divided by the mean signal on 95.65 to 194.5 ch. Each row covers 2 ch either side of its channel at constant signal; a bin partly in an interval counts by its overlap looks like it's 1.33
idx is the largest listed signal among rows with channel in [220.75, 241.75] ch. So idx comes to 1.41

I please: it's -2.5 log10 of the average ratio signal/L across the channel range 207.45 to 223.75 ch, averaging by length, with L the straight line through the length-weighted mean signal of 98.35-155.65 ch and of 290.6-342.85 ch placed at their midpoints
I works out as -0.13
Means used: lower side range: 0.937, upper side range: 1.45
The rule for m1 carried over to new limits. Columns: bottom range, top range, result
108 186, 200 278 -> 1.32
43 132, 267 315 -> 1.33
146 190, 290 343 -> 1.16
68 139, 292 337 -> 1.43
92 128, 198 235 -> 1.51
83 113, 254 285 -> 1.26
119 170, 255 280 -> 1.38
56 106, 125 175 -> 0.90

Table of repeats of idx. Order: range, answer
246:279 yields 1.46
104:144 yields 1.19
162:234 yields 1.35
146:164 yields 1.28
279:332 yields 1.49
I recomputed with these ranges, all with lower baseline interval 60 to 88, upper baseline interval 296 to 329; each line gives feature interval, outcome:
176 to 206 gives 0.07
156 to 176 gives 0.09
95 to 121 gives 0.40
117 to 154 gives 0.37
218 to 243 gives 0.04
